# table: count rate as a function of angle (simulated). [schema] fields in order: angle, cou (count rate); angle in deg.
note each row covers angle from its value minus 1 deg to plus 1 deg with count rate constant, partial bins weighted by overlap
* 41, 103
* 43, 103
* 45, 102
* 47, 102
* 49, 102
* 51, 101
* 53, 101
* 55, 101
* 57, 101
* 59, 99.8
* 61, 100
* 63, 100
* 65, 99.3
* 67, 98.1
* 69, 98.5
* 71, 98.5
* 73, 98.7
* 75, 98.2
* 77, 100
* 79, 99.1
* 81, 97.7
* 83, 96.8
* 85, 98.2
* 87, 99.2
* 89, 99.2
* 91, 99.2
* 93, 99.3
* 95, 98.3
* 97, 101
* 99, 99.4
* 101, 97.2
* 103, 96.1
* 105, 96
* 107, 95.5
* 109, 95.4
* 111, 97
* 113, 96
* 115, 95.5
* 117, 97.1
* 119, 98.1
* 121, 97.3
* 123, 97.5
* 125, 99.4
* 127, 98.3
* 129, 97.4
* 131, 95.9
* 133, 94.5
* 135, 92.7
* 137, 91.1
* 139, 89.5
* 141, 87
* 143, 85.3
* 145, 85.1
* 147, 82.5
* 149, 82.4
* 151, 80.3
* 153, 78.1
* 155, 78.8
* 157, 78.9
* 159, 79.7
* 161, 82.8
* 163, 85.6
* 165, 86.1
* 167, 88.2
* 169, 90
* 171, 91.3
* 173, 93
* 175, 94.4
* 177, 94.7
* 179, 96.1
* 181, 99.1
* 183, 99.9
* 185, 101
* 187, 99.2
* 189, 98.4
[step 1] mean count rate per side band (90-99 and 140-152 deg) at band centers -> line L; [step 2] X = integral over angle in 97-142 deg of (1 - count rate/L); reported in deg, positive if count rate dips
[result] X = -2.0 deg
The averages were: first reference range 99.4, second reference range 83.8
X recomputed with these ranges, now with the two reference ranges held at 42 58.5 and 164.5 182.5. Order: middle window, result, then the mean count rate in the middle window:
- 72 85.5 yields 0.2 deg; 98.4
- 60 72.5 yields 0.2 deg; 99.1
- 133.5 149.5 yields 1.3 deg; 87.3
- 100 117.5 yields 0.2 deg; 96.2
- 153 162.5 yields 1.4 deg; 80.1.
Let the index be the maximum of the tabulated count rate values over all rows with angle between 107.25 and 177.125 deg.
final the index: 99.4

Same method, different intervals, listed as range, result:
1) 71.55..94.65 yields 100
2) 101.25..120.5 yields 98.1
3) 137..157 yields 91.1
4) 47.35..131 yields 102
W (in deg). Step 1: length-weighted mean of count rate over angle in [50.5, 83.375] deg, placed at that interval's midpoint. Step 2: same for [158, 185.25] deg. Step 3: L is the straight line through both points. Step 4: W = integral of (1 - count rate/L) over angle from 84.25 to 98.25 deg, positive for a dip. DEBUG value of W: -0.2 deg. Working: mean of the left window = 99.4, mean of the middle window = 99.2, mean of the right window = 91.3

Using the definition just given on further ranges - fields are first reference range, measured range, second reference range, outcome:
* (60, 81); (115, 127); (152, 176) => -0.8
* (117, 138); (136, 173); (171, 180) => 4.0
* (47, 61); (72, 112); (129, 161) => -1.5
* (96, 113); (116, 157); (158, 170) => 0.4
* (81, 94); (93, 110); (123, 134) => 0.1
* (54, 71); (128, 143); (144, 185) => -0.2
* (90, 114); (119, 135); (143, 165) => -1.2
